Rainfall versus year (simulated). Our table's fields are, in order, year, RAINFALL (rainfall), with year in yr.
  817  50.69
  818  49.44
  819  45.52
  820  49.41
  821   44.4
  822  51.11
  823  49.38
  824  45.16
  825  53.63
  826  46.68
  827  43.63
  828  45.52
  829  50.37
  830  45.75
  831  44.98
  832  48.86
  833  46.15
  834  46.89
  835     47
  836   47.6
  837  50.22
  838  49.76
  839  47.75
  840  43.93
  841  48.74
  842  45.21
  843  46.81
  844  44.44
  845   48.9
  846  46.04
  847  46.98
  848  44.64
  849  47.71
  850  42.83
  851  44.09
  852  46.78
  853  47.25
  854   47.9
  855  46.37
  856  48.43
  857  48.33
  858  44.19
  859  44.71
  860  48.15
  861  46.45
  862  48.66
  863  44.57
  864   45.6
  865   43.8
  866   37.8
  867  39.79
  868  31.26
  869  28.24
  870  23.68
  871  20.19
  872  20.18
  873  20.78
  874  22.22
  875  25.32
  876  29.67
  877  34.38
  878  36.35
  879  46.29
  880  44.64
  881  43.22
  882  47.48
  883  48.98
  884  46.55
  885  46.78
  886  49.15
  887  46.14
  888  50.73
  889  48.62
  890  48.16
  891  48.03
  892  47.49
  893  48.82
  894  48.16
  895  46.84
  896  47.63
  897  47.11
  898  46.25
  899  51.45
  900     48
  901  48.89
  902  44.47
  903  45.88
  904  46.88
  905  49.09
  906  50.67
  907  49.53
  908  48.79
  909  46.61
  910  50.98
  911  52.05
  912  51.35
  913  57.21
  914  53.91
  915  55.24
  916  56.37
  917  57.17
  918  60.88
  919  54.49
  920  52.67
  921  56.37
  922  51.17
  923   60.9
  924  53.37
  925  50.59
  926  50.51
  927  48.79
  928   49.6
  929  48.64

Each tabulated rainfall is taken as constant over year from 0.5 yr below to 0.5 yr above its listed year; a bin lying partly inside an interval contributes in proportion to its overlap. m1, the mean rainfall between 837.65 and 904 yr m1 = 43.3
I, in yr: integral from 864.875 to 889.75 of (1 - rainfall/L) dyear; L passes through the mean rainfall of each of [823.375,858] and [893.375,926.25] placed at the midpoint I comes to 6.05 yr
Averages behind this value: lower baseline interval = 46.9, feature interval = 37.3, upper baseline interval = 51.3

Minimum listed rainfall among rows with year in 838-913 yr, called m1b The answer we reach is 20.18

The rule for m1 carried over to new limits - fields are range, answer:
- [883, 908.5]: 48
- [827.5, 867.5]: 46.2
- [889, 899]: 47.9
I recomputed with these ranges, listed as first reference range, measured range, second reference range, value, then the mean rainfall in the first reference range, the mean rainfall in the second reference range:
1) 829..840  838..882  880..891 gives 6.04 yr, 47.5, 47.5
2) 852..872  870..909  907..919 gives 4.14 yr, 40.9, 53.5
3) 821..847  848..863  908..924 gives 0.83 yr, 47.3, 54.3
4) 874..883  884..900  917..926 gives -1.75 yr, 38.1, 54.9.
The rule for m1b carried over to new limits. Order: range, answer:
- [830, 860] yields 42.83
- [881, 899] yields 43.22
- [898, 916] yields 44.47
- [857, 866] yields 37.8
